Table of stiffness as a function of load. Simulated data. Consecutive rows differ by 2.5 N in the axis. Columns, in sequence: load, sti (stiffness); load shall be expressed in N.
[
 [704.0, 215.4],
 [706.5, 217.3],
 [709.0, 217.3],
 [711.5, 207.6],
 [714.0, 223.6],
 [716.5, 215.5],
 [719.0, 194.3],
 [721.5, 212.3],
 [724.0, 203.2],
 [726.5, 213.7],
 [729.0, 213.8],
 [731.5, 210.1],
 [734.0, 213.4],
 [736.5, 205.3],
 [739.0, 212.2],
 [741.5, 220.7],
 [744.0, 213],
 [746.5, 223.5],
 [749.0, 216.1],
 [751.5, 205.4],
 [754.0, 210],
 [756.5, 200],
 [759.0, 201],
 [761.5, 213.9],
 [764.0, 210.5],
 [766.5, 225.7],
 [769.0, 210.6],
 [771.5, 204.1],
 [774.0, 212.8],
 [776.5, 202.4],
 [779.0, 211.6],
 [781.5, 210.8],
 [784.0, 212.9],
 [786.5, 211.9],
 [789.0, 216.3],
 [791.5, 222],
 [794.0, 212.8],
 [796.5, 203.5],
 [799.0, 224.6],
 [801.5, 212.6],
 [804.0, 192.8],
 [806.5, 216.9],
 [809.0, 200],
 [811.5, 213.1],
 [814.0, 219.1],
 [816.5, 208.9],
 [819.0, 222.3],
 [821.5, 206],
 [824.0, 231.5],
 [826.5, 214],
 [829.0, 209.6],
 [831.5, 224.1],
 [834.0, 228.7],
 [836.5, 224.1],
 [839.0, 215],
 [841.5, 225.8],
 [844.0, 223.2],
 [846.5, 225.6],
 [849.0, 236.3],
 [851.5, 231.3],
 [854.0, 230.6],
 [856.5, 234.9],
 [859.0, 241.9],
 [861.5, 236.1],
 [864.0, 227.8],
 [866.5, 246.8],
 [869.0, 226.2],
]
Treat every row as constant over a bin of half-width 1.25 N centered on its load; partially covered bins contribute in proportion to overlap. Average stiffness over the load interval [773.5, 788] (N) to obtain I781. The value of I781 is 210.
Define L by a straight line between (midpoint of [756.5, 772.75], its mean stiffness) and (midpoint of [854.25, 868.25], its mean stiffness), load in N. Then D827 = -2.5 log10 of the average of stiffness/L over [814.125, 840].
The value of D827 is 0.043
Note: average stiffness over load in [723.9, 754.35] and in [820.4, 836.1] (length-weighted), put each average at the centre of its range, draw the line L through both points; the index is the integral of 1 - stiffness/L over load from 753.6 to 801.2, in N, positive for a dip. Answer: 0.9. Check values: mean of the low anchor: 213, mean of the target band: 211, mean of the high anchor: 219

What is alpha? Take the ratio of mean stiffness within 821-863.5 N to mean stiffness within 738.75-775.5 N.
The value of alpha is 1.1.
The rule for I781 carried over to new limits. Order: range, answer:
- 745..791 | 211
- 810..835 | 217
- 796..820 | 212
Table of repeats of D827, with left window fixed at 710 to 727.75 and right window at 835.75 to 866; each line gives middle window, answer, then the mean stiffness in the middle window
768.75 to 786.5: 0.05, 209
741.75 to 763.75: 0.02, 211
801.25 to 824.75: 0.06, 212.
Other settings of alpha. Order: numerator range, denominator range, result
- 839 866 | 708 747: 1.09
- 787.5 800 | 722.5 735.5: 1.02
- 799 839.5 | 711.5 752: 1.01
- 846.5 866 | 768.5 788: 1.12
